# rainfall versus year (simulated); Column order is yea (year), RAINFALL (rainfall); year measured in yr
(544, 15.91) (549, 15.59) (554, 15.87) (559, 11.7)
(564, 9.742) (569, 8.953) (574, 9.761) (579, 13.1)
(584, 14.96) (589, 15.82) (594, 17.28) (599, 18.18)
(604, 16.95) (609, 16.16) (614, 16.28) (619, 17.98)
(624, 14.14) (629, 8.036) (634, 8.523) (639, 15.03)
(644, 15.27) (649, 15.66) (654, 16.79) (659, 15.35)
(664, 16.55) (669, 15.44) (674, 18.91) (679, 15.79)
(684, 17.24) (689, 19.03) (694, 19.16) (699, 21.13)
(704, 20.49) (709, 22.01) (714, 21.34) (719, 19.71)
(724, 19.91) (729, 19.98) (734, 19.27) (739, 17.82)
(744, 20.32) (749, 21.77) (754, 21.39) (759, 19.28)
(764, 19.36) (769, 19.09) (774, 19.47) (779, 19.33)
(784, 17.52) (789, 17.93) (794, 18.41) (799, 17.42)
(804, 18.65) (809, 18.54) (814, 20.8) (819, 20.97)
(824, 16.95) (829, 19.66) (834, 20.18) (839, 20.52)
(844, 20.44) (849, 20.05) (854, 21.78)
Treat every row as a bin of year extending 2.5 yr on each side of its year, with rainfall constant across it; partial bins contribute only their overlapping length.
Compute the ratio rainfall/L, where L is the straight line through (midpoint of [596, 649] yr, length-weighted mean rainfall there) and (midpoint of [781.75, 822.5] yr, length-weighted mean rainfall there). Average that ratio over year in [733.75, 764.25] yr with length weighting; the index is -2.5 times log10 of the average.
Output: -0.14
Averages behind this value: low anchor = 14.7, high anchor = 18.7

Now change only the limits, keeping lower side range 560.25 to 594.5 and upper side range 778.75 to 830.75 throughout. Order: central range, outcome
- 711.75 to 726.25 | -0.235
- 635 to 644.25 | 0.013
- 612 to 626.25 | -0.185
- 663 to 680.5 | -0.113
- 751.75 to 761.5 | -0.169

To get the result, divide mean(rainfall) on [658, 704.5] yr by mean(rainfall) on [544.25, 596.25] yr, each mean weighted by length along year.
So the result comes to 1.34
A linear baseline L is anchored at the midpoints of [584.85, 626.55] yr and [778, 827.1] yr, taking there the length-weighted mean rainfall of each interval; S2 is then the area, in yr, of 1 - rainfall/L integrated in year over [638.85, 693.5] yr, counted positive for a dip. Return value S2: 1.79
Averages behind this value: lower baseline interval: 16.5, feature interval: 16.6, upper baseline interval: 18.6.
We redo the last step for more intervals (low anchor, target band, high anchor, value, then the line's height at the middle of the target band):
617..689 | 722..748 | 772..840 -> -3.58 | 17.2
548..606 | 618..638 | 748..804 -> 4.29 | 15.2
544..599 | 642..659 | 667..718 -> 1.35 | 17.2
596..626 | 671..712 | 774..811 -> -4.20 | 17.4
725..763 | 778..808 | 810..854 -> 2.72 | 20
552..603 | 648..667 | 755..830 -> -0.63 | 15.6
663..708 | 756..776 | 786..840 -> -0.59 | 18.8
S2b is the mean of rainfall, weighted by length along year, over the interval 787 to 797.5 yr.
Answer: 18.1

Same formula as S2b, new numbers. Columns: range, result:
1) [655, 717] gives 18.5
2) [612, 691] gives 15.3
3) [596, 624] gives 16.8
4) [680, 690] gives 17.6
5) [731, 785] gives 19.6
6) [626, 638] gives 9.37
